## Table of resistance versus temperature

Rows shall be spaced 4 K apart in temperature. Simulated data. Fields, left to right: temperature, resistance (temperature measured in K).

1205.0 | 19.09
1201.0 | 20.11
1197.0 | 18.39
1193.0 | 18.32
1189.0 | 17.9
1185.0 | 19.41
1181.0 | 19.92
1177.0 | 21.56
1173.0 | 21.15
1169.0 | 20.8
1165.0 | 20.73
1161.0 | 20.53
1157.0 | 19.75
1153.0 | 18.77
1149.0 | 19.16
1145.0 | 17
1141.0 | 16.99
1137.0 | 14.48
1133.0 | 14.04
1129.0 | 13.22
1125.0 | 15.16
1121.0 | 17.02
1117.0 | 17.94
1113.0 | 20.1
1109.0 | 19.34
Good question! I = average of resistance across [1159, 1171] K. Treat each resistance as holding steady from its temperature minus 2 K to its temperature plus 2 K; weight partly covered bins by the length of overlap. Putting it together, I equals 20.7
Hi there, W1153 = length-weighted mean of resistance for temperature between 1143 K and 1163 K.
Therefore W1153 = 19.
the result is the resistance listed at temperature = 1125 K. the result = 15.16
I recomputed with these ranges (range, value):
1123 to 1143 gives 14.8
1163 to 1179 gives 21.1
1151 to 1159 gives 19.3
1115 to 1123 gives 17.5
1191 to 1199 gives 18.4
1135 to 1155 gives 17.3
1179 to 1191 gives 19.1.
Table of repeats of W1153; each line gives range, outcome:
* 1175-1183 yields 20.7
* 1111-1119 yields 19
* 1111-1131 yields 16.7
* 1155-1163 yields 20.1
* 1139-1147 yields 17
